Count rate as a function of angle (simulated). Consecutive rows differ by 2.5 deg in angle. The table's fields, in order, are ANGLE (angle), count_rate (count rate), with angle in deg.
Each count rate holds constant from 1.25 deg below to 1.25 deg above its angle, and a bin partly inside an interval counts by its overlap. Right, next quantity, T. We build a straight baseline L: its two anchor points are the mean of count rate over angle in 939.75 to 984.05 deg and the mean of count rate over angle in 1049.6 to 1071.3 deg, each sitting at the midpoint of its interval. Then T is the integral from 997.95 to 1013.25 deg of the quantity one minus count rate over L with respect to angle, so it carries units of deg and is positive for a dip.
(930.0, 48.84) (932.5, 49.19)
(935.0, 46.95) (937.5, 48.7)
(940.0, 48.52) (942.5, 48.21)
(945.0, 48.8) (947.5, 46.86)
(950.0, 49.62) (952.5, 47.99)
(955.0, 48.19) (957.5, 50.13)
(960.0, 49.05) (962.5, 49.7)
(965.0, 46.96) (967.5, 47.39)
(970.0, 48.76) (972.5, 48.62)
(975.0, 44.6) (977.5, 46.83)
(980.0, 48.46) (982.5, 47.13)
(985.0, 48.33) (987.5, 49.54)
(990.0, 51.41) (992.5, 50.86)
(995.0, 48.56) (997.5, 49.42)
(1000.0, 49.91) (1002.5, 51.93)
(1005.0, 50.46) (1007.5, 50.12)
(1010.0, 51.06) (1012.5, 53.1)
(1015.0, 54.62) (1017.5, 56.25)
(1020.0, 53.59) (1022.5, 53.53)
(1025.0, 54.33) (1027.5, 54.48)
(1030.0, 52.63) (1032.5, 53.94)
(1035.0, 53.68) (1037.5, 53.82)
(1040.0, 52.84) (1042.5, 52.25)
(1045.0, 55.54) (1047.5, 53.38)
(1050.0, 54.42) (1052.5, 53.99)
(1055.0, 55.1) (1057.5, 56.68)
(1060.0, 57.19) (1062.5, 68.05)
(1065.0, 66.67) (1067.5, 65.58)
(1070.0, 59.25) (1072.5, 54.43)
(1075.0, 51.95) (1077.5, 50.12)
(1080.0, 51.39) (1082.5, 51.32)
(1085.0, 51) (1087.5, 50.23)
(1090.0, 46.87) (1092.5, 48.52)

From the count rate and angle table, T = 0.7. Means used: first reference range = 48.1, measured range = 50.9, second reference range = 59.9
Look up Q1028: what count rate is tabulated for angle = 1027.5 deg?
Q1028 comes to 54.48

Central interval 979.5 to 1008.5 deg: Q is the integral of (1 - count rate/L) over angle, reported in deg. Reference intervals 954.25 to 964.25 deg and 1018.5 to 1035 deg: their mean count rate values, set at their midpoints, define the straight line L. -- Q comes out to 1.0 deg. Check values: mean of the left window 49.2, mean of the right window 53.8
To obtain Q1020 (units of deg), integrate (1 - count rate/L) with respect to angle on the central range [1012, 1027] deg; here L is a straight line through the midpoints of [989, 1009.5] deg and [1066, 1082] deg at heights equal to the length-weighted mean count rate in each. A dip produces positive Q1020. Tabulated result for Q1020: -0.7 deg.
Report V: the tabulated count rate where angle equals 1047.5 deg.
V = 53.38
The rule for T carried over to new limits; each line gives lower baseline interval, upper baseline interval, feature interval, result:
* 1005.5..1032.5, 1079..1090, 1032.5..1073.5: -4.1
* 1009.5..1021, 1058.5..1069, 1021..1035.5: 0.7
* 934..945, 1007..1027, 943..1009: 2.4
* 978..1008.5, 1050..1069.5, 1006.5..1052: 1.3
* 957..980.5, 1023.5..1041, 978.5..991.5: 0.1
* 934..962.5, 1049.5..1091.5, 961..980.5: 0.8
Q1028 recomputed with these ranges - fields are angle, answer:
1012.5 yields 53.1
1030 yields 52.63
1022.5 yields 53.53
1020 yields 53.59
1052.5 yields 53.99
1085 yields 51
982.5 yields 47.13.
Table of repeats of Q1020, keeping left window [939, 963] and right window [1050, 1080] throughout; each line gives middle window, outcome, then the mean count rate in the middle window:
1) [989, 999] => 0.4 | 50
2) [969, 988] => 1.2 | 47.7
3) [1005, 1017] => 0.3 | 52.3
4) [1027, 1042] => 0.5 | 53.5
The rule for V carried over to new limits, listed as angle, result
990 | 51.41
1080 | 51.39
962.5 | 49.7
